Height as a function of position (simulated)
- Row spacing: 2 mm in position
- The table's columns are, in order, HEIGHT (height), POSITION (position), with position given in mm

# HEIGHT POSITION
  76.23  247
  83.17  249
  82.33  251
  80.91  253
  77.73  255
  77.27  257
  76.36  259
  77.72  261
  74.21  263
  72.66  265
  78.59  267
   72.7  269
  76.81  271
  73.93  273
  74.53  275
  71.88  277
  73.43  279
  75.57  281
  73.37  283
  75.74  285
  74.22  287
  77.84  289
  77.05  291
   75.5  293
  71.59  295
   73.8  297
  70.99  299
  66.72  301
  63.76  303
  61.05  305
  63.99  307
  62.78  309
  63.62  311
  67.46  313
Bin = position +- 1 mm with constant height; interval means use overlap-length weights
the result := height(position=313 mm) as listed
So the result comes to 67.46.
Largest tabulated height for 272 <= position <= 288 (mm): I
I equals 75.74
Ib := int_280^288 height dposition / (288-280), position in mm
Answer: 74.7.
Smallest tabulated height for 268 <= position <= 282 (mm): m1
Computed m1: 71.88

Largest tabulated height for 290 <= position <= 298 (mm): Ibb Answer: 77.05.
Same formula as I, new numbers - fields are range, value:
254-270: 78.59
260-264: 77.72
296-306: 73.8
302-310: 63.99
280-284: 75.57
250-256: 82.33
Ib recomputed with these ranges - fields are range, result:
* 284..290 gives 75.9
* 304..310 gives 62.6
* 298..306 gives 65.6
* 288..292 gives 77.4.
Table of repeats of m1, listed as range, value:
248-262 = 76.36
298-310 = 61.05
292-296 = 71.59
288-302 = 66.72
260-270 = 72.66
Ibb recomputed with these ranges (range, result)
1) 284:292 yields 77.84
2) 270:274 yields 76.81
